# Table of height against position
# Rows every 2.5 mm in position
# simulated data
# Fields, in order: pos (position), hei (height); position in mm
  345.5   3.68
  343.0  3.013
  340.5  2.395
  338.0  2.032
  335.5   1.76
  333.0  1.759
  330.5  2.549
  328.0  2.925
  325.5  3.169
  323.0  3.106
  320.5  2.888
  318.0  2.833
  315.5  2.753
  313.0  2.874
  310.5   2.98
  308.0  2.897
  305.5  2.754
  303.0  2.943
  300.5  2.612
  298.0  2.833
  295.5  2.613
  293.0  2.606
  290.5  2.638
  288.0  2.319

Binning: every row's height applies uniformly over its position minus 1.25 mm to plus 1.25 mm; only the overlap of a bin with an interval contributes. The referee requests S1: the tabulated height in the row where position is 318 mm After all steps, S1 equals 2.833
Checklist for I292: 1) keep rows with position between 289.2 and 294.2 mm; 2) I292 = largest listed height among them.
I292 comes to 2.638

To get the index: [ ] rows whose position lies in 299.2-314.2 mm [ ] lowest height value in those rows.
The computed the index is 2.612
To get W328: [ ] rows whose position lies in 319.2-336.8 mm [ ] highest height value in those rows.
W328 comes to 3.169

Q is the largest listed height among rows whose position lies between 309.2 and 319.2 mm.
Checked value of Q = 2.98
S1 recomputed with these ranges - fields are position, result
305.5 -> 2.754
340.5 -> 2.395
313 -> 2.874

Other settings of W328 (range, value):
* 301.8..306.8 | 2.943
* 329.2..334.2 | 2.549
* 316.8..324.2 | 3.106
